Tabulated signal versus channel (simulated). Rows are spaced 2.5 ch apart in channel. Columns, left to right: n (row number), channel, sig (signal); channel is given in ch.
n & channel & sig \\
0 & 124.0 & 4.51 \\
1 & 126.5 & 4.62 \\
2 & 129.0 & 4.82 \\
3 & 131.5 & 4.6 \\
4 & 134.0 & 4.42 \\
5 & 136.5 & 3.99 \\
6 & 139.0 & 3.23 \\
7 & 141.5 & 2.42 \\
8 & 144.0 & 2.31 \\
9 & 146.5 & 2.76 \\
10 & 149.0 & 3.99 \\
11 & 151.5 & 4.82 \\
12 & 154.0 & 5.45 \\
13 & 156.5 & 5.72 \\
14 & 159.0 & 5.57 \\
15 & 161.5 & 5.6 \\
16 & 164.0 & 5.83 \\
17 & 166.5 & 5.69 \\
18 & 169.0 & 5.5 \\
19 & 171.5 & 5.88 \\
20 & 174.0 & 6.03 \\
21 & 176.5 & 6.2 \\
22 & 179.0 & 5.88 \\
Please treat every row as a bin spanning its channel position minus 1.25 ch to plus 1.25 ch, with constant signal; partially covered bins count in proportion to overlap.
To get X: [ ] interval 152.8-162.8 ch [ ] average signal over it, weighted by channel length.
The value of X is 5.59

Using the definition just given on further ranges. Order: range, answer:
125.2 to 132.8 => 4.68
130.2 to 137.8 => 4.33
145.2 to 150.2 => 3.36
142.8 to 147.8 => 2.55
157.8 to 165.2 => 5.67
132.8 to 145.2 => 3.27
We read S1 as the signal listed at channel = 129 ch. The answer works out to 4.82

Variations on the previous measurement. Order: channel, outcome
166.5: 5.69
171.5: 5.88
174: 6.03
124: 4.51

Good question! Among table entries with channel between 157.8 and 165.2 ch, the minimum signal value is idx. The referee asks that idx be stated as 5.57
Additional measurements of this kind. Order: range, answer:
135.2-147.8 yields 2.31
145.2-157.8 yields 2.76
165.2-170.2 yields 5.5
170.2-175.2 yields 5.88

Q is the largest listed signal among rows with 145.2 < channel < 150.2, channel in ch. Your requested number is 3.99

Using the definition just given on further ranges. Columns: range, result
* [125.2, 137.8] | 4.82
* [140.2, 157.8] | 5.72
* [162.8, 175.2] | 6.03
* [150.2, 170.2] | 5.83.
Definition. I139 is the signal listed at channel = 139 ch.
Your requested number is 3.23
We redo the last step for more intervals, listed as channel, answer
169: 5.5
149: 3.99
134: 4.42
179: 5.88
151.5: 4.82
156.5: 5.72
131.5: 4.6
